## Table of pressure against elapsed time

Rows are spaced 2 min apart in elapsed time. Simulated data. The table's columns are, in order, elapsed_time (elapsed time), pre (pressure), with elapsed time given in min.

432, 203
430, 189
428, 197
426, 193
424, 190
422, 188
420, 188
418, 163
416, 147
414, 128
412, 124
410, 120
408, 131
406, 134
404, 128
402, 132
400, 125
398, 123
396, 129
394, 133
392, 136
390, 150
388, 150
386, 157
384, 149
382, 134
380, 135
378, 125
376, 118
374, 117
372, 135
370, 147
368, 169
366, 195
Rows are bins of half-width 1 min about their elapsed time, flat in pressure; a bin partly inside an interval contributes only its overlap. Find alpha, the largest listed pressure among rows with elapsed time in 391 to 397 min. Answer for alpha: 136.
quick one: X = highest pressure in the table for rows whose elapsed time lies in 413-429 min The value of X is 197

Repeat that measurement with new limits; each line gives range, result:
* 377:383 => 135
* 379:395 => 157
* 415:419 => 163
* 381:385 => 149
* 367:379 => 169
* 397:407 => 134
